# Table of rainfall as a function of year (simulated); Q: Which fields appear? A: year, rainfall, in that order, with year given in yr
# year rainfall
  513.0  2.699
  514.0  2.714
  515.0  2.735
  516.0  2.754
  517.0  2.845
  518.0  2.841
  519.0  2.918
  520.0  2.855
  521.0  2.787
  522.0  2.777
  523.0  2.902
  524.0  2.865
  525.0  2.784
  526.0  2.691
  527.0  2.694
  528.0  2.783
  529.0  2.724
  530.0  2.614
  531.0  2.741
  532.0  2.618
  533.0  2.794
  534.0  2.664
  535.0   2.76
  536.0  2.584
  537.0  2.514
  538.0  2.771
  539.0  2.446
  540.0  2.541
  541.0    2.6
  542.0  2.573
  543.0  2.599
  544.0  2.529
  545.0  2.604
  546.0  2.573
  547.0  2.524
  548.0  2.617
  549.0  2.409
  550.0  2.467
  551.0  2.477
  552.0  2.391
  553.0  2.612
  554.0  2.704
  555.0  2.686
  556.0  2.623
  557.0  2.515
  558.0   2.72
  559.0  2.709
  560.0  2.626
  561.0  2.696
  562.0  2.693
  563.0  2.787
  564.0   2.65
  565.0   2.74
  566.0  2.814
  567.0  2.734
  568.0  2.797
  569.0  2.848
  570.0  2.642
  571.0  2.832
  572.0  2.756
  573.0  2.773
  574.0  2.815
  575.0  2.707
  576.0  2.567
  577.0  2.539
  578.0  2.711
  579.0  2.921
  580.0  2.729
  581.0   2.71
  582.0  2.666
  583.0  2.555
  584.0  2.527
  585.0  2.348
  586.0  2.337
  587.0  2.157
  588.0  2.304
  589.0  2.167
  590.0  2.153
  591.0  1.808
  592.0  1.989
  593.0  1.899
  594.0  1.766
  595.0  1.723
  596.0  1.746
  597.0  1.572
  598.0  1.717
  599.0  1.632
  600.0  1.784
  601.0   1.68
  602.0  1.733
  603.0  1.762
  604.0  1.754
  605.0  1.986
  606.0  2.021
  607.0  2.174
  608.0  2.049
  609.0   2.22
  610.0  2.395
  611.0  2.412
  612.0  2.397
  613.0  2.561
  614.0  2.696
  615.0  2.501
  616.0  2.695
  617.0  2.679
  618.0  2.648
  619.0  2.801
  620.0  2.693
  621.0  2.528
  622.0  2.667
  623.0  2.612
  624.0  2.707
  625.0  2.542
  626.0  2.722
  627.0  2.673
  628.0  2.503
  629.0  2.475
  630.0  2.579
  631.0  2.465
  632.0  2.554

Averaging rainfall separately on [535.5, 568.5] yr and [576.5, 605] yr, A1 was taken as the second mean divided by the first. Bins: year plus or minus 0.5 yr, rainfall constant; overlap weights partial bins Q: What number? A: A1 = 0.8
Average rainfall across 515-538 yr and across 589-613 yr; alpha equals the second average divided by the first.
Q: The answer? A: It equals 0.71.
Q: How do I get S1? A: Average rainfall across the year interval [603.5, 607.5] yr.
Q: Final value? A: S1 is 1.98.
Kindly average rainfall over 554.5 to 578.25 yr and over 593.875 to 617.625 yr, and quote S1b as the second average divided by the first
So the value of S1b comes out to 0.77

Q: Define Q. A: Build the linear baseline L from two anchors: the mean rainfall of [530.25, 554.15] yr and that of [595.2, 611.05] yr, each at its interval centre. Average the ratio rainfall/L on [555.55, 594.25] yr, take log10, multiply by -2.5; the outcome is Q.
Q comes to -0.15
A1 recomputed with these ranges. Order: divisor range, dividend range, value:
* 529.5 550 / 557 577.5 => 1.04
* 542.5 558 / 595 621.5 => 0.85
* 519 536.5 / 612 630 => 0.95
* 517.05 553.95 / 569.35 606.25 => 0.84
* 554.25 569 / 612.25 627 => 0.98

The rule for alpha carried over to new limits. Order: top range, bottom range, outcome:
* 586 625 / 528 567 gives 0.83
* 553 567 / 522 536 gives 0.98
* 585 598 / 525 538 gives 0.73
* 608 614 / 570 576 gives 0.87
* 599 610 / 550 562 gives 0.74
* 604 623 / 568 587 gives 0.92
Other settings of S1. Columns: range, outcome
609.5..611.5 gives 2.4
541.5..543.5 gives 2.59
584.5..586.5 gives 2.34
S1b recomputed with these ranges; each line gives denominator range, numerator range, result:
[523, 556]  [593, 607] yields 0.68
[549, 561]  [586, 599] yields 0.74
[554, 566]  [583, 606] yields 0.73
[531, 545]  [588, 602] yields 0.70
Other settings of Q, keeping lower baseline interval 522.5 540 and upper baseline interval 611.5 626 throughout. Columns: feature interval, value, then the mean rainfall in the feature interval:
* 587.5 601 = 0.38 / 1.86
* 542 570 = 0.02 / 2.63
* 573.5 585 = 0.00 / 2.66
